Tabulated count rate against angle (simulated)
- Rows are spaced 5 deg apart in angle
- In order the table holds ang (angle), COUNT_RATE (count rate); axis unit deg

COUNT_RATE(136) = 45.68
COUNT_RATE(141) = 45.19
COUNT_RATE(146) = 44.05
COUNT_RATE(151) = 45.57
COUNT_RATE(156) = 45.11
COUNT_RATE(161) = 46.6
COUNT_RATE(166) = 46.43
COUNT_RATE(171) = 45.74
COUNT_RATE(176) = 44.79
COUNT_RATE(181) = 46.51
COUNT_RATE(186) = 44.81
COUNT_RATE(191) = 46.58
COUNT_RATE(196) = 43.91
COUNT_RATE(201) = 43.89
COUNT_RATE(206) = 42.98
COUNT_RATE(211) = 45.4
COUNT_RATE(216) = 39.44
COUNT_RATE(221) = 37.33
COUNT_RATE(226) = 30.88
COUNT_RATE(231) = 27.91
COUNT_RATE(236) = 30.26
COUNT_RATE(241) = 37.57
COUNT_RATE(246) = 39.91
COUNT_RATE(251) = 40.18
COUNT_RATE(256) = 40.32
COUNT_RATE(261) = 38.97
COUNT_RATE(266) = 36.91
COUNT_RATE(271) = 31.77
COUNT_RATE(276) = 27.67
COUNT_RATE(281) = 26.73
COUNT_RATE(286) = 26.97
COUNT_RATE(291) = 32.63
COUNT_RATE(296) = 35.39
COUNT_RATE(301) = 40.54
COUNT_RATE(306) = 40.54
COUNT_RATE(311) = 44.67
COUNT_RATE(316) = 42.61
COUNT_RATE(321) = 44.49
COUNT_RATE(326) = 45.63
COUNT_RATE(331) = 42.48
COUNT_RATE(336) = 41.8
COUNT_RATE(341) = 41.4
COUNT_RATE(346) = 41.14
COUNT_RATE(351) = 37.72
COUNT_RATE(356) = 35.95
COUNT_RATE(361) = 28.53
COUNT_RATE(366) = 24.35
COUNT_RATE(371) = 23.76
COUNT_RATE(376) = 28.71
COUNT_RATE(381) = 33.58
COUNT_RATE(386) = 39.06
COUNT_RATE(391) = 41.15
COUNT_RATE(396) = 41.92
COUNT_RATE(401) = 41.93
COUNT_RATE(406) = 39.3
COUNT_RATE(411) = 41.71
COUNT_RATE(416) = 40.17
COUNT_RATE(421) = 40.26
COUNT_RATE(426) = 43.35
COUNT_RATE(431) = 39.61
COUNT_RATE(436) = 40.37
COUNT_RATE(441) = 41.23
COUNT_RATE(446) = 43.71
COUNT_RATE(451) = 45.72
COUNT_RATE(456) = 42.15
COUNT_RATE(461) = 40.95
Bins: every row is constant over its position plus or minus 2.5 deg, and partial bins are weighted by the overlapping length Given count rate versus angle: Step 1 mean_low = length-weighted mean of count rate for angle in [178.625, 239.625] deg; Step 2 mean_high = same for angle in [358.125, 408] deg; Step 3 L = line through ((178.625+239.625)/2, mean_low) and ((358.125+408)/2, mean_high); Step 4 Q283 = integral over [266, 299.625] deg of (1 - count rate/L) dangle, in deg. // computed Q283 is 5.8 deg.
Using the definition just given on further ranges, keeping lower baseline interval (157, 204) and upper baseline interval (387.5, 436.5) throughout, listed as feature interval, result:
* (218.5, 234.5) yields 4.5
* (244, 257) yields 1.2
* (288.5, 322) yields 2.4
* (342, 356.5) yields 1.1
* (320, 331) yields -0.5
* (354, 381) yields 8.5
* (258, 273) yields 2.6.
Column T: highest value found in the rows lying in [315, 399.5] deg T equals 45.63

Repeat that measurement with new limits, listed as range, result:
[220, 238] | 37.33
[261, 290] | 38.97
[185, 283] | 46.58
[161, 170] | 46.6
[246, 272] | 40.32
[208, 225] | 45.4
